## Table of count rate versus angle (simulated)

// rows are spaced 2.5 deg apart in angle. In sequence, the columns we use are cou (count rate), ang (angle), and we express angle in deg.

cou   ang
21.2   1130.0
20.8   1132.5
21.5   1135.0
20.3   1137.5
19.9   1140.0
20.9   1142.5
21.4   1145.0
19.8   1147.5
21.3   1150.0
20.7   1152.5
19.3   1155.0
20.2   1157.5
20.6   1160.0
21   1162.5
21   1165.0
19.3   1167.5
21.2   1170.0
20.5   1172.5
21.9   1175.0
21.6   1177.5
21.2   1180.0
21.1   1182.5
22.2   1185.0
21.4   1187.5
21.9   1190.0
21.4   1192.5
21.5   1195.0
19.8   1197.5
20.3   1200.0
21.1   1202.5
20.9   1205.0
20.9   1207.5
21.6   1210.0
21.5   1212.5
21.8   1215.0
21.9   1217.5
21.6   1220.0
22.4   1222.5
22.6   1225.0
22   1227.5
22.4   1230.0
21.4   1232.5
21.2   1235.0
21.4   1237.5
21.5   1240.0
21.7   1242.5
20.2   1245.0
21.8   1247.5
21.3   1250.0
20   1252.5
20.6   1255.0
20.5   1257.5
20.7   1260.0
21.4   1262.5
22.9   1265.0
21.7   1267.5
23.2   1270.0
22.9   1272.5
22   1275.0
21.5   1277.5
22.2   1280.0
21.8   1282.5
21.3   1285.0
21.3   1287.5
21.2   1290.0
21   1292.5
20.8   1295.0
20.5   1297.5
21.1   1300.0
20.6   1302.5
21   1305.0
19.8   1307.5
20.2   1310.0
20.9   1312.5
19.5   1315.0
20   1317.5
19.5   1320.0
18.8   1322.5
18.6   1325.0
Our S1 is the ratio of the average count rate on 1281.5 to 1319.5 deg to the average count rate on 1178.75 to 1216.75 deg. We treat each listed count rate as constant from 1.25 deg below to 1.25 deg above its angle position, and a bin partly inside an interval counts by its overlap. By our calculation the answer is 0.97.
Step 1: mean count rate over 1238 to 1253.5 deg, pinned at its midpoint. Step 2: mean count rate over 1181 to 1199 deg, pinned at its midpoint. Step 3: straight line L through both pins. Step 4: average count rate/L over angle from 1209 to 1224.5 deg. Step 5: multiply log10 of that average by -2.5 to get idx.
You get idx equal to -0.03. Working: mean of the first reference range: 21.3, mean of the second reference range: 21.1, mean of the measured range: 21.8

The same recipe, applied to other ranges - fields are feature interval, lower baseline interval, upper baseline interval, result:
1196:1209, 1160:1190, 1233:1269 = 0.028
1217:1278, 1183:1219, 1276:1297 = -0.015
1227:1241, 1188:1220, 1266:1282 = 0.002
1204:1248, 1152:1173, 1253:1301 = -0.030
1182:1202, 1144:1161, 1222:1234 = 0.006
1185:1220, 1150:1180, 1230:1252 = -0.013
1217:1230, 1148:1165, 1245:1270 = -0.057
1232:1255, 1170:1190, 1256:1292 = 0.026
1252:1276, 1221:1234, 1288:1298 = -0.009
